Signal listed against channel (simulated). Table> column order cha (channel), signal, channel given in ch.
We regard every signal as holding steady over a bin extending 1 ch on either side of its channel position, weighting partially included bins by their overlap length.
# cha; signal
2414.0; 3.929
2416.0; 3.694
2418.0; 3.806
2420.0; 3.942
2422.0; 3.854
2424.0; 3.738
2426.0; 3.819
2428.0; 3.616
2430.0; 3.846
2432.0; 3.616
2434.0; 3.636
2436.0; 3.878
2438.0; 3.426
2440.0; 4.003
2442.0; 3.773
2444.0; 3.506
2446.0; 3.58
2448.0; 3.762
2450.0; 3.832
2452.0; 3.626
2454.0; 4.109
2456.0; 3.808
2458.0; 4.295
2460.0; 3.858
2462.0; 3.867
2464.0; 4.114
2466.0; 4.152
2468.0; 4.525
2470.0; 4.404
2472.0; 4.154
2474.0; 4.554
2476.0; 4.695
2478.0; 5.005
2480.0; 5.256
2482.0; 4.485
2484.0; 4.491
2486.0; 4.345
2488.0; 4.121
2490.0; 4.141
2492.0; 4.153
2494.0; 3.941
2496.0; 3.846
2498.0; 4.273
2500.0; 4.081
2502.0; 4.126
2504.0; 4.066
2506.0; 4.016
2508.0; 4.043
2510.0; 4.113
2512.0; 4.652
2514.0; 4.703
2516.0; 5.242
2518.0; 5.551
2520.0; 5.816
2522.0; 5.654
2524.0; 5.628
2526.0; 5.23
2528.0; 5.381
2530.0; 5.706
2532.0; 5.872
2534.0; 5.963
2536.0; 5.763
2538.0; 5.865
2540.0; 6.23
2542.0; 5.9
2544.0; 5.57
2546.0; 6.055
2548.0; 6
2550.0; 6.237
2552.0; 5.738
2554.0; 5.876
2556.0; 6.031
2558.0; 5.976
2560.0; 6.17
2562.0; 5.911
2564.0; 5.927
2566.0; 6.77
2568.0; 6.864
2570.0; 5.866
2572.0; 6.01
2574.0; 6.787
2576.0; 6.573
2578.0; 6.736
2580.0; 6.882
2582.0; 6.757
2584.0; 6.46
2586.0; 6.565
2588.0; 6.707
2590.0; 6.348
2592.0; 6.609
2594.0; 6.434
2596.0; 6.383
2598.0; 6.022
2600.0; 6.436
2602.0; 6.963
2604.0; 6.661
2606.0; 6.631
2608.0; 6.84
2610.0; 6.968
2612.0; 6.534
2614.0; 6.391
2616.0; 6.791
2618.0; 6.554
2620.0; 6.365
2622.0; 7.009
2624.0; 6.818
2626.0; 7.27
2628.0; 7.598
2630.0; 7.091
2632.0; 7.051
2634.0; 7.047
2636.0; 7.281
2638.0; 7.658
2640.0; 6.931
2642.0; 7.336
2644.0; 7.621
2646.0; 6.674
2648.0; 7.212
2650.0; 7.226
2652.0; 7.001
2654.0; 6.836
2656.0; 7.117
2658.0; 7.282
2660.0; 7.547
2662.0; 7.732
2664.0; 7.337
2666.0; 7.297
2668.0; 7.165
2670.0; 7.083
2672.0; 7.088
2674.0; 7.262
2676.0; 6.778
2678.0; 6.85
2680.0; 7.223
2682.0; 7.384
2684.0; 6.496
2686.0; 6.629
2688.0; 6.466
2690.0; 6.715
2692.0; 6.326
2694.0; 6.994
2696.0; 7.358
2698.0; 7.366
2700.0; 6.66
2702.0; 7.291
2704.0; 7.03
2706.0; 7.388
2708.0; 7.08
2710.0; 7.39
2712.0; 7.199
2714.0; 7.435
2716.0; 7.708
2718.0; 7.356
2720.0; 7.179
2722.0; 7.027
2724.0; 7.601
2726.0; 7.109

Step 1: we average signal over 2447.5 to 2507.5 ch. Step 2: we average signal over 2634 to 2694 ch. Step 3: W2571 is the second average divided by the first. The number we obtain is 1.68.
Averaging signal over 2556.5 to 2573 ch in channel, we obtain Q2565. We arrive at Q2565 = 6.18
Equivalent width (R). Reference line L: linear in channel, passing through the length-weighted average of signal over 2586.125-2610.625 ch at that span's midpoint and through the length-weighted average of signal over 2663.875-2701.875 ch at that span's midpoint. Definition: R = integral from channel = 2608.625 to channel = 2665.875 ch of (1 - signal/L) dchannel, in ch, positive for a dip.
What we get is -2.7 ch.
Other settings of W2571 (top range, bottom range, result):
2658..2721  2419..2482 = 1.77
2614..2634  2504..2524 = 1.42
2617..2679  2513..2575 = 1.21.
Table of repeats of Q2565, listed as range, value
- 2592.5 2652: 6.89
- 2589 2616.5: 6.57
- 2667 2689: 6.95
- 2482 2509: 4.14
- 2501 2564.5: 5.47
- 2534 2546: 5.89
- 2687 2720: 7.11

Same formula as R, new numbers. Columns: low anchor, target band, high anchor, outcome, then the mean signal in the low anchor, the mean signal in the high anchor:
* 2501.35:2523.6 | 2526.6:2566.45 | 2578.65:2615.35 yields -3.2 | 4.76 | 6.59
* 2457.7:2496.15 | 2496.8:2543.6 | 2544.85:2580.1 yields 1.7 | 4.33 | 6.23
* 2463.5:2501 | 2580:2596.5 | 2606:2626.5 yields -0.9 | 4.36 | 6.74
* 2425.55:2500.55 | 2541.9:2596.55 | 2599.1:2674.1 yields -3.8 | 4.07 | 7.04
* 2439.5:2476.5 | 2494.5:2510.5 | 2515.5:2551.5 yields 3.1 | 4.02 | 5.77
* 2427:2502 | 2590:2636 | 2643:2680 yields -2.4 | 4.08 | 7.17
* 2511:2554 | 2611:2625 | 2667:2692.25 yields -0.6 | 5.66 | 6.9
